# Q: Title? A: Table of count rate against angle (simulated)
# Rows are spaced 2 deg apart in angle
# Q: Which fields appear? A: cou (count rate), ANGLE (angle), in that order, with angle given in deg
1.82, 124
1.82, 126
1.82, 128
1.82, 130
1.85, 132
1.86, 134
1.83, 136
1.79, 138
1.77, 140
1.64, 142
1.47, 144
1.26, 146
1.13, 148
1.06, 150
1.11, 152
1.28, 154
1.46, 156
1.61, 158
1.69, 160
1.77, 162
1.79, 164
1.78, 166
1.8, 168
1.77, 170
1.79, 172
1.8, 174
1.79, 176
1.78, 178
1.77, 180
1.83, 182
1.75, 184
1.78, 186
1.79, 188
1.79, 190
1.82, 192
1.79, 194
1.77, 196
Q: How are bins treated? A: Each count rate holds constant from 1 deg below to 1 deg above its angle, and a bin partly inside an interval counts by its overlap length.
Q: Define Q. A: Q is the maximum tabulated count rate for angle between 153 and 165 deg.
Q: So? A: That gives 1.79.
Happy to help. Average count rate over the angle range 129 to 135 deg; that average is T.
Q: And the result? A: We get 1.84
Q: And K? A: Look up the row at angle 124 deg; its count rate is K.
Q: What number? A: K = 1.82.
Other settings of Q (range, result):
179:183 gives 1.83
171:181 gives 1.8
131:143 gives 1.86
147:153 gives 1.13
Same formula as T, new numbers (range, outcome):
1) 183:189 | 1.77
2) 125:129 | 1.82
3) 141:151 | 1.31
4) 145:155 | 1.17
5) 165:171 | 1.78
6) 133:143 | 1.78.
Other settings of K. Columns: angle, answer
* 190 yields 1.79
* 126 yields 1.82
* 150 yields 1.06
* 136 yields 1.83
